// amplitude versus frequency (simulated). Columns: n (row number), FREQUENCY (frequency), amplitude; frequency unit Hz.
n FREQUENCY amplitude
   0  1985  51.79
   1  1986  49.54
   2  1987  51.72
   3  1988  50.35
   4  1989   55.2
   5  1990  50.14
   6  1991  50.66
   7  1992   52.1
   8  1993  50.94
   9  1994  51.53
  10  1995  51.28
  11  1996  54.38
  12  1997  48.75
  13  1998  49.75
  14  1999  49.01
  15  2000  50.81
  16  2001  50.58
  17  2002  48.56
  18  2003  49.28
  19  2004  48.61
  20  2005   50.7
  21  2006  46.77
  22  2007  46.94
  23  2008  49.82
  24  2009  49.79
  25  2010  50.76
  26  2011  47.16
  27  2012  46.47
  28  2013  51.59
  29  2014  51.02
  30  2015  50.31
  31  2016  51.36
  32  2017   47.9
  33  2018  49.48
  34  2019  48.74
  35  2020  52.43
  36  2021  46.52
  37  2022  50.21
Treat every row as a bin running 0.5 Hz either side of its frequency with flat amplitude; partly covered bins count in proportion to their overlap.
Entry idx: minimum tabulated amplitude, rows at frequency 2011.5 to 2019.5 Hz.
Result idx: 46.47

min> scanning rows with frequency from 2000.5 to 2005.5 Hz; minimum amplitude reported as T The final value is 48.56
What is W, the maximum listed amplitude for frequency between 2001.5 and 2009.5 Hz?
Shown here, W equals 50.7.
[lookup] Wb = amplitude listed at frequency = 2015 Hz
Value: 50.31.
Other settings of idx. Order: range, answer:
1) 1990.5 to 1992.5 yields 50.66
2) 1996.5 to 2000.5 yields 48.75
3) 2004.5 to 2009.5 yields 46.77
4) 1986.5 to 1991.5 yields 50.14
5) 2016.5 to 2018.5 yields 47.9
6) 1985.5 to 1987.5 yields 49.54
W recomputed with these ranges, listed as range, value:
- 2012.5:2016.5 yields 51.59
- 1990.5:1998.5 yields 54.38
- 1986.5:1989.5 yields 55.2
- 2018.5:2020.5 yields 52.43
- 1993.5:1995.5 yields 51.53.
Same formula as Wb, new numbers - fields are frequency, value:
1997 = 48.75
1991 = 50.66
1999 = 49.01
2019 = 48.74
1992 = 52.1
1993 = 50.94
